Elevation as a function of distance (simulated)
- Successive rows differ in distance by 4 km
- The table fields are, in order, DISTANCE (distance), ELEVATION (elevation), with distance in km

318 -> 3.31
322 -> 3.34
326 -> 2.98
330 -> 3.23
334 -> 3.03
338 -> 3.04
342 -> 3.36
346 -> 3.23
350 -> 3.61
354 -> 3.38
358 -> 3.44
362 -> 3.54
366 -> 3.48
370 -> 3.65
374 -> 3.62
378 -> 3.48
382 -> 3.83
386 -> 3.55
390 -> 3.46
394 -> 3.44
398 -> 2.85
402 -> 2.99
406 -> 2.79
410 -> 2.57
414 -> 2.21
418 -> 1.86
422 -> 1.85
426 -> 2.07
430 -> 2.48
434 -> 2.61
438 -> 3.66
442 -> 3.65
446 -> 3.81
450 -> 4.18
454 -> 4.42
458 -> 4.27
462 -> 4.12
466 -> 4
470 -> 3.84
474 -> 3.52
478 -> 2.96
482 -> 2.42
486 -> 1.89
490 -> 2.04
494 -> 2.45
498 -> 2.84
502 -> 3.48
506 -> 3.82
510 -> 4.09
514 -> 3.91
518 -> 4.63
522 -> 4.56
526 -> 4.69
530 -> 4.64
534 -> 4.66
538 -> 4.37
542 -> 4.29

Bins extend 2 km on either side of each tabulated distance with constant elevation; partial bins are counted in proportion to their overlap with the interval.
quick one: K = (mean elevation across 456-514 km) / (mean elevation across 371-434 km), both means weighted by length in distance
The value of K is 1.1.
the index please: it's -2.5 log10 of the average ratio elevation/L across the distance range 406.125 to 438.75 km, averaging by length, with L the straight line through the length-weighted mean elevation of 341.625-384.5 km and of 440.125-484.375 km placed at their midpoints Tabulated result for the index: 0.46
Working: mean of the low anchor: 3.52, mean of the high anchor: 3.73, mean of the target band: 2.39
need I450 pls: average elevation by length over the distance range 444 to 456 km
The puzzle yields 4.14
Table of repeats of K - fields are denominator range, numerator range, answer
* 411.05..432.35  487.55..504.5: 1.28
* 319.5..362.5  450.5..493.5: 1.02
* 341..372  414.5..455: 0.86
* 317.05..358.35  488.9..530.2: 1.15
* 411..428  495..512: 1.72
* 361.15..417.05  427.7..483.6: 1.11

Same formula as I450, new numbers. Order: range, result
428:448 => 3.24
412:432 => 2.09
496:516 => 3.63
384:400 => 3.32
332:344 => 3.14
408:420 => 2.21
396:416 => 2.68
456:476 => 3.95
